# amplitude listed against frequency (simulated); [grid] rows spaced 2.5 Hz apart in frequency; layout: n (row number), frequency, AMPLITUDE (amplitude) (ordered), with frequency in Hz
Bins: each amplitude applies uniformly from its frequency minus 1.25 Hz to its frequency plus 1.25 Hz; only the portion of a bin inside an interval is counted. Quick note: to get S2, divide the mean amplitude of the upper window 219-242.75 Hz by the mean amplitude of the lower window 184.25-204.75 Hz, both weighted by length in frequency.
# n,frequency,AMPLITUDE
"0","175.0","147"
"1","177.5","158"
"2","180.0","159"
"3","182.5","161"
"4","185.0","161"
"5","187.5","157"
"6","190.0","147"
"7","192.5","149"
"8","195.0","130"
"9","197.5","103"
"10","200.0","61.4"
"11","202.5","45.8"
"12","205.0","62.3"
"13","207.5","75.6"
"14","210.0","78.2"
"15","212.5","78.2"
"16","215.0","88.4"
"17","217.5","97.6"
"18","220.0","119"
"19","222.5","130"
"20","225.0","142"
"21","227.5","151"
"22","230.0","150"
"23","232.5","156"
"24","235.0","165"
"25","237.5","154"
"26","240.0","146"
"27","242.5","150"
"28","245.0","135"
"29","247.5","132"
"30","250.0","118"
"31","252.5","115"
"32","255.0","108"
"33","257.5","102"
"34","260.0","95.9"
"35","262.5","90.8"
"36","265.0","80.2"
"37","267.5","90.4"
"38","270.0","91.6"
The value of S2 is 1.27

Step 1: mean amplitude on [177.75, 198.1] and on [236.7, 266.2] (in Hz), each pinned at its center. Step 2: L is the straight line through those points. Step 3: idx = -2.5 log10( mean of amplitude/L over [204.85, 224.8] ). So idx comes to 0.37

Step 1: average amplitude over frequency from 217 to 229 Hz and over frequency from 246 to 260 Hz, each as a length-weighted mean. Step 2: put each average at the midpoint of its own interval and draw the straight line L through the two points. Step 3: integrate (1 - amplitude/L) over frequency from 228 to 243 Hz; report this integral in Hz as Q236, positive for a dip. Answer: -3.68 Hz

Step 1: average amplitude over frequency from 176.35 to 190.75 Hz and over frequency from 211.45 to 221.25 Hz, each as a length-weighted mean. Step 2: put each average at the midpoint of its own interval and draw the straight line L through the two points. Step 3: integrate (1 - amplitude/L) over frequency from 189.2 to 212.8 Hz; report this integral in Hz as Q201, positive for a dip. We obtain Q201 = 6.4 Hz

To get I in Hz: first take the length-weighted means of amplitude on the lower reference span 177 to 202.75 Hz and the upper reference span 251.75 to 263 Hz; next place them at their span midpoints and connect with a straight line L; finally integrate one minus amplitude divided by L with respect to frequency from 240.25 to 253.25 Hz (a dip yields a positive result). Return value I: -3.0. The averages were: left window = 133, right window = 103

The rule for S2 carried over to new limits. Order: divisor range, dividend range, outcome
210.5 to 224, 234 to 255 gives 1.34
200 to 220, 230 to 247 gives 1.95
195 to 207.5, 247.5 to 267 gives 1.37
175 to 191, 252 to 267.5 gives 0.62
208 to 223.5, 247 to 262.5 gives 1.13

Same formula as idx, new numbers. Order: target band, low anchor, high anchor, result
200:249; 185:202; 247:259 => 0.004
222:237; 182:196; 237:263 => -0.142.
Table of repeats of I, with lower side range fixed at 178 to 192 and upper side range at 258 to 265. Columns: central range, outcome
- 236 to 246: -3.45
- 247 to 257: -1.59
